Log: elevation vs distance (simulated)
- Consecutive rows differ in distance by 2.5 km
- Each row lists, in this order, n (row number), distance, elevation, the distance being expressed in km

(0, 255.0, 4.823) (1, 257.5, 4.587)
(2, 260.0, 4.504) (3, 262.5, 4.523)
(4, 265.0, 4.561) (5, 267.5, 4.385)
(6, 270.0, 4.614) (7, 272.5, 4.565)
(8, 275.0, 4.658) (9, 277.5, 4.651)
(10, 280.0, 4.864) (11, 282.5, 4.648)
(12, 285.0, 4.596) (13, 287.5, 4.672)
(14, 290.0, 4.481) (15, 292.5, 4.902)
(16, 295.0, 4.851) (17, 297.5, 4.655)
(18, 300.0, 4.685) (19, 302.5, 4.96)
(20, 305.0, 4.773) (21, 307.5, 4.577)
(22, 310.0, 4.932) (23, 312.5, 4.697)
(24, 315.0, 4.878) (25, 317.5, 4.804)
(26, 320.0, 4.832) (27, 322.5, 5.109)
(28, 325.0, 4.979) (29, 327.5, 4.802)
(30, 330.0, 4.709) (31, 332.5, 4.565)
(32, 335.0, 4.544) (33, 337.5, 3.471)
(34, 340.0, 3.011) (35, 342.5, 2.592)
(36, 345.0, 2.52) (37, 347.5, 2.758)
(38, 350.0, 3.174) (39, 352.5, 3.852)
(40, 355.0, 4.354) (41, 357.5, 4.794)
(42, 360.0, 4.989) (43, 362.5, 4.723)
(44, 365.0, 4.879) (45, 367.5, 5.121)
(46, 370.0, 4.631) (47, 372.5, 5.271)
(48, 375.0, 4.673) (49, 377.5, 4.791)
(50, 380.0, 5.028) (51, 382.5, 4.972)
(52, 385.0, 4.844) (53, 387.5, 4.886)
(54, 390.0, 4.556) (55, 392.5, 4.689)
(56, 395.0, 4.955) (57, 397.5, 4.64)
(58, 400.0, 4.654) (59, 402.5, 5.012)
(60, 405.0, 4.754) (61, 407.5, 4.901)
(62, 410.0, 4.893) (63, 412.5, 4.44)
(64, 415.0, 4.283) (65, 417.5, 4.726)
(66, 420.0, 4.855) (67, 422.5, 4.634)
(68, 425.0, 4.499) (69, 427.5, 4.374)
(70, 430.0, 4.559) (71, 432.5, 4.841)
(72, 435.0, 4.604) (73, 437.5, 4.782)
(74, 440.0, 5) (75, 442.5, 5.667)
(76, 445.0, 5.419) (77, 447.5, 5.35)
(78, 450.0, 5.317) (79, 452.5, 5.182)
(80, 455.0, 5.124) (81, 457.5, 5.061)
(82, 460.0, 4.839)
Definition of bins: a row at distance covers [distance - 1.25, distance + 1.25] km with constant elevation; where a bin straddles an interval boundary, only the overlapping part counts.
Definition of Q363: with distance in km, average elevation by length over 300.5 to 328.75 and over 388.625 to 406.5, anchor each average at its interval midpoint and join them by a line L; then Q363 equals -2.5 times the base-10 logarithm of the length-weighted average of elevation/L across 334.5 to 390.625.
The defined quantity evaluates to 0.12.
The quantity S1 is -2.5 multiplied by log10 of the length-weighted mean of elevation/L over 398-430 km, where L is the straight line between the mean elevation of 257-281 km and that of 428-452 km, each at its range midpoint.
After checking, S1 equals 0.07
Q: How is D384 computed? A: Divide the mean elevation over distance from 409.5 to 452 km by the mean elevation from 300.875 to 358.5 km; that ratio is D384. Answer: 1.1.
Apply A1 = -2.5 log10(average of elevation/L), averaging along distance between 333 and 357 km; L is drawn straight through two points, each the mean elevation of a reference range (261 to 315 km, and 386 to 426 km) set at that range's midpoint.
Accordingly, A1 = 0.34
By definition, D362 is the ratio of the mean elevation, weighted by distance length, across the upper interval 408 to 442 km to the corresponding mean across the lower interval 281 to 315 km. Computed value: 0.99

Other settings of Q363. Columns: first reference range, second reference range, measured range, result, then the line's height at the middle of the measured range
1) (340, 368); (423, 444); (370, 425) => -0.094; 4.39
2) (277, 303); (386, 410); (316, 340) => 0.042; 4.74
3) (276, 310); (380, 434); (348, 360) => 0.163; 4.72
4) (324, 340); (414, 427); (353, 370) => -0.070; 4.46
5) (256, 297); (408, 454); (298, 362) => 0.097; 4.71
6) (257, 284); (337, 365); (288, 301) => -0.091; 4.33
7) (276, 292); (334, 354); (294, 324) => -0.186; 4.07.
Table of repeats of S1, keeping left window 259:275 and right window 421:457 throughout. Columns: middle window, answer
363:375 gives -0.03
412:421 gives 0.07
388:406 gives 0.02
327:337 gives 0.03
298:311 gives -0.03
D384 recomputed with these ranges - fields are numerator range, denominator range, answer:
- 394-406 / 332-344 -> 1.35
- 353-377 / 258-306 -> 1.03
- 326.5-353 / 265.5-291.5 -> 0.78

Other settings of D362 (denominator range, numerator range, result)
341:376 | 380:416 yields 1.15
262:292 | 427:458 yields 1.09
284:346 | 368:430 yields 1.06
